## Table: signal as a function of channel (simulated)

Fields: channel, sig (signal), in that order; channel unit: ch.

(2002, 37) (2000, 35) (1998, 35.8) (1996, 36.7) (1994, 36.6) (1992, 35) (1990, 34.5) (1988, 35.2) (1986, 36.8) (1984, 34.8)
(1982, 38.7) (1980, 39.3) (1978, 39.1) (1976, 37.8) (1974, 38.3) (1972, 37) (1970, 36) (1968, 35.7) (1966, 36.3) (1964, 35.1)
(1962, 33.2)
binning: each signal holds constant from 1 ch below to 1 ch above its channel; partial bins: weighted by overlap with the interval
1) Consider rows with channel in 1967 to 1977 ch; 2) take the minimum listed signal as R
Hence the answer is 35.7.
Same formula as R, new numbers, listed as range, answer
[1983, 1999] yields 34.5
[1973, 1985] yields 34.8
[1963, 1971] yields 35.1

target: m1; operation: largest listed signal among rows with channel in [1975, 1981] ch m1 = 39.3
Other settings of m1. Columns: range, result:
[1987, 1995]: 36.6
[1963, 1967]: 36.3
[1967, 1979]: 39.1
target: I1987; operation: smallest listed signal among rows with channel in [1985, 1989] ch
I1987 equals 35.2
